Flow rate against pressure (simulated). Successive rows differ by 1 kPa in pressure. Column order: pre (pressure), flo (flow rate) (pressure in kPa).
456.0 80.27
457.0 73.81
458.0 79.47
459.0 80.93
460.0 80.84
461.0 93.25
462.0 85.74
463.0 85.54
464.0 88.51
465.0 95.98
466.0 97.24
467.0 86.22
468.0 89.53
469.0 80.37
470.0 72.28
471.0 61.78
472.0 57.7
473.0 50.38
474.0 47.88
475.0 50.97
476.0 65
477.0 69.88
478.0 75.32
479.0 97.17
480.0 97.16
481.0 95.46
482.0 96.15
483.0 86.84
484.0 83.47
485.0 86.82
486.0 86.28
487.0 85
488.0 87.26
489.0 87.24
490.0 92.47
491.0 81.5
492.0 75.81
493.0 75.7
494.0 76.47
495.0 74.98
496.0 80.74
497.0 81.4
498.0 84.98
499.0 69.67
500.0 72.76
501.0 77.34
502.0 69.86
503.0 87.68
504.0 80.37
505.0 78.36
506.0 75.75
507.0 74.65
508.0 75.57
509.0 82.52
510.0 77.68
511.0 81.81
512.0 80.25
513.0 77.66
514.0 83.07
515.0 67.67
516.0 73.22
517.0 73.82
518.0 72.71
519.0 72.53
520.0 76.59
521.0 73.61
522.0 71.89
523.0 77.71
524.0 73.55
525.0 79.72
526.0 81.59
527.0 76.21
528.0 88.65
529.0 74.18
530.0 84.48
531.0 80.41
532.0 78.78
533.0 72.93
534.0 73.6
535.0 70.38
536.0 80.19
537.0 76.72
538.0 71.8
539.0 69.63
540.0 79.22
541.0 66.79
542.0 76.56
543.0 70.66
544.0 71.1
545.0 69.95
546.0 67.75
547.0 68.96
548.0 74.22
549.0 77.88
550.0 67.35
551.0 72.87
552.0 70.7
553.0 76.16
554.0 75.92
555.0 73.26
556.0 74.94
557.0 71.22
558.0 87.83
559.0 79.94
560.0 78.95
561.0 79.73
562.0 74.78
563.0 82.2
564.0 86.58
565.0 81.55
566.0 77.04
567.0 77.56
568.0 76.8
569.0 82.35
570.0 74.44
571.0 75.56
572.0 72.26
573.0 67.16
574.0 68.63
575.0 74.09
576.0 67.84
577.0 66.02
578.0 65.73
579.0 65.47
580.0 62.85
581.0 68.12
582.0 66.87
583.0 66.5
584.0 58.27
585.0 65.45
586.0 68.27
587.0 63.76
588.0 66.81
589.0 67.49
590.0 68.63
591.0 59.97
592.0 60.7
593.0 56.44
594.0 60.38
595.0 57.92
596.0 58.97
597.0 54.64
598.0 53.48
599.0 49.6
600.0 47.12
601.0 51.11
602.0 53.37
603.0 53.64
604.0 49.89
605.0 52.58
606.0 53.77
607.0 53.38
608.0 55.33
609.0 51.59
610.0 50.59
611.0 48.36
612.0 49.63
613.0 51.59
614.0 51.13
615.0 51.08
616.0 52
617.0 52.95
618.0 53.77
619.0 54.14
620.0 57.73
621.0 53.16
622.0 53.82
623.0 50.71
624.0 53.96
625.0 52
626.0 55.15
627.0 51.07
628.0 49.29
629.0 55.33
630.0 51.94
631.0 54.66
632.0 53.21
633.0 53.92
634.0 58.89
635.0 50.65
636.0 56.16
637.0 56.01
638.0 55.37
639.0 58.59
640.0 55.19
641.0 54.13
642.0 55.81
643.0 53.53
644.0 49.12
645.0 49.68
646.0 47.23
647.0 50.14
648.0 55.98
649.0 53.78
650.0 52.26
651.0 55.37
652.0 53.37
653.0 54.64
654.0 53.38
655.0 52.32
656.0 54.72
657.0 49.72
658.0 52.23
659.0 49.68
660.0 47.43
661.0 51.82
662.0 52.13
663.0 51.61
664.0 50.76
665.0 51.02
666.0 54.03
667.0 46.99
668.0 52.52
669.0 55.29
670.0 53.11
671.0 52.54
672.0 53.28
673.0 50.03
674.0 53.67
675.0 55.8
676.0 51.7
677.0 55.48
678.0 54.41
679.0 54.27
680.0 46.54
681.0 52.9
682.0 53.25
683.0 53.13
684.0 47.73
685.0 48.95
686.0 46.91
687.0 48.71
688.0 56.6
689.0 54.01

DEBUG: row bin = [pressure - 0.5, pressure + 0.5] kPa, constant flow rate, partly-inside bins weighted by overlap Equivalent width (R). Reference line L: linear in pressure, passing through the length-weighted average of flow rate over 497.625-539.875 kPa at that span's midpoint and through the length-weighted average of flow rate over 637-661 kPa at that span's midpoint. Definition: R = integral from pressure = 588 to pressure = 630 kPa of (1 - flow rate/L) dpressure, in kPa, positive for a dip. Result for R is 4.2 kPa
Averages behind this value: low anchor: 76.7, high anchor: 52.8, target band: 54.2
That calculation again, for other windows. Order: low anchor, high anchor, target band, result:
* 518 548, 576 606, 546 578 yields -3.61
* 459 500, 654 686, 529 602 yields -2.79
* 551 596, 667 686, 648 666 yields 1.11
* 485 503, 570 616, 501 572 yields -4.99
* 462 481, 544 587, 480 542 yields -3.08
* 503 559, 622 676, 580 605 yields 1.75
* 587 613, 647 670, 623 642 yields -0.15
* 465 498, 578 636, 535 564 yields -3.46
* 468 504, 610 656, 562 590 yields -3.62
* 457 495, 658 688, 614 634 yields 1.90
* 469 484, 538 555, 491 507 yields -0.93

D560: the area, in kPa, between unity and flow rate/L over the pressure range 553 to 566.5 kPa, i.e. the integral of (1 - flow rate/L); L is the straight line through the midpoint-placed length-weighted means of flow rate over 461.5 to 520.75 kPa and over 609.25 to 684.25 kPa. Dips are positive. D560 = -2.3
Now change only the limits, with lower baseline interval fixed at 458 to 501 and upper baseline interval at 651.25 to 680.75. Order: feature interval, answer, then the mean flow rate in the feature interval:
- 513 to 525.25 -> -0.1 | 74.7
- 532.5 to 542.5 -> -0.3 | 73.8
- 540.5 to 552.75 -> -0.2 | 71.3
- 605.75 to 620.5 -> 1.9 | 52.4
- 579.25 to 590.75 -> -0.2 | 65.6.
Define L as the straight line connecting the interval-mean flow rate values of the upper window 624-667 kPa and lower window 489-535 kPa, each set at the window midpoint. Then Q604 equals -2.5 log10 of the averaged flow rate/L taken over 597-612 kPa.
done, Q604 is 0.17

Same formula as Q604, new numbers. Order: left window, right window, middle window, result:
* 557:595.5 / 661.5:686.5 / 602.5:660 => 0.13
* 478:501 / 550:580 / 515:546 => 0.06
